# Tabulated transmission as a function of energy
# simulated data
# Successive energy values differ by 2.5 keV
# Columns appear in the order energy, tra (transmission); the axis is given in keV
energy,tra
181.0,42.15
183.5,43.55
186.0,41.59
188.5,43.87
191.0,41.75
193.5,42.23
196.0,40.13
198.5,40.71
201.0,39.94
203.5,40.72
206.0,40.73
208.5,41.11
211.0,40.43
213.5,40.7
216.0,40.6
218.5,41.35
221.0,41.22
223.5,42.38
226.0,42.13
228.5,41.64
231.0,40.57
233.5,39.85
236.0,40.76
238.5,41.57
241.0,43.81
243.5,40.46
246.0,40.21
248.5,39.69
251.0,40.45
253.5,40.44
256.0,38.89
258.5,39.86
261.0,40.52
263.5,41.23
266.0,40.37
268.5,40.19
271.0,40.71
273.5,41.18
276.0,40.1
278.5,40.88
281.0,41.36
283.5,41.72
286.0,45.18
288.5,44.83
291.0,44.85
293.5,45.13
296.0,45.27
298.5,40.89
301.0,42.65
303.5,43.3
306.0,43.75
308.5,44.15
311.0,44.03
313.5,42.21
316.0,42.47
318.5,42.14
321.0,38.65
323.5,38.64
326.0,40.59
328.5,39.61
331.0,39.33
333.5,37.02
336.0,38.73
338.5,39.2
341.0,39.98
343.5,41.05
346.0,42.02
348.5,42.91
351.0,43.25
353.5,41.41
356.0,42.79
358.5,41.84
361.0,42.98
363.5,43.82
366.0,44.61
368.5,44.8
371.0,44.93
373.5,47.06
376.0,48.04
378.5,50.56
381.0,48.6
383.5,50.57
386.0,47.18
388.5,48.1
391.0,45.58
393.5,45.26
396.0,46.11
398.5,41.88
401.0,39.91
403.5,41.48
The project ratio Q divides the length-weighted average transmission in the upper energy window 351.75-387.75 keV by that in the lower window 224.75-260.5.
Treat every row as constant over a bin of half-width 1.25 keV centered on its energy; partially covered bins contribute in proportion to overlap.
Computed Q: 1.12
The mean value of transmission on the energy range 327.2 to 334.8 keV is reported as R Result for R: 38.7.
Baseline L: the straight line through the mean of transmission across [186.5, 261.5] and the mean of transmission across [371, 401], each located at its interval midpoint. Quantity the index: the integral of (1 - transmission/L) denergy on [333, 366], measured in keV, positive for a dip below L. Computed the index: 2.9 keV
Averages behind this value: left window 41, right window 46.8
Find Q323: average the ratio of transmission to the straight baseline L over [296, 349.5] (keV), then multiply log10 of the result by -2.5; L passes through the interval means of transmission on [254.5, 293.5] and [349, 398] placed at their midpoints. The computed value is 0.06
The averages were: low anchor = 41.6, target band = 41.2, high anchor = 45.6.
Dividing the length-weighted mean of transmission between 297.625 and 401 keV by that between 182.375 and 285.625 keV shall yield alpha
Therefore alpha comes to 1.05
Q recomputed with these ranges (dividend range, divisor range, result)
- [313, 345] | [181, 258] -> 0.97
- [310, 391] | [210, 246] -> 1.05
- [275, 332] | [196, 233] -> 1.03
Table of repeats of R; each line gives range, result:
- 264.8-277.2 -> 40.5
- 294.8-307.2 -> 43.2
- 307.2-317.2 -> 43.2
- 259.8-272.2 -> 40.6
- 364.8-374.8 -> 45.4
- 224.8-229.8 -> 41.9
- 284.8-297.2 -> 45.1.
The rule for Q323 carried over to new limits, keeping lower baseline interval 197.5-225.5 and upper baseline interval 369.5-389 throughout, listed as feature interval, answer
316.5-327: 0.14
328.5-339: 0.19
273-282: 0.07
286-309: 0.02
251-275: 0.07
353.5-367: 0.10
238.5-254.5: 0.04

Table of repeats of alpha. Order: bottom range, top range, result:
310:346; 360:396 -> 1.16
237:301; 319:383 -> 1.02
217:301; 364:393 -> 1.14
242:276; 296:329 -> 1.04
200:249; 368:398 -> 1.15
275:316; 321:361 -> 0.94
